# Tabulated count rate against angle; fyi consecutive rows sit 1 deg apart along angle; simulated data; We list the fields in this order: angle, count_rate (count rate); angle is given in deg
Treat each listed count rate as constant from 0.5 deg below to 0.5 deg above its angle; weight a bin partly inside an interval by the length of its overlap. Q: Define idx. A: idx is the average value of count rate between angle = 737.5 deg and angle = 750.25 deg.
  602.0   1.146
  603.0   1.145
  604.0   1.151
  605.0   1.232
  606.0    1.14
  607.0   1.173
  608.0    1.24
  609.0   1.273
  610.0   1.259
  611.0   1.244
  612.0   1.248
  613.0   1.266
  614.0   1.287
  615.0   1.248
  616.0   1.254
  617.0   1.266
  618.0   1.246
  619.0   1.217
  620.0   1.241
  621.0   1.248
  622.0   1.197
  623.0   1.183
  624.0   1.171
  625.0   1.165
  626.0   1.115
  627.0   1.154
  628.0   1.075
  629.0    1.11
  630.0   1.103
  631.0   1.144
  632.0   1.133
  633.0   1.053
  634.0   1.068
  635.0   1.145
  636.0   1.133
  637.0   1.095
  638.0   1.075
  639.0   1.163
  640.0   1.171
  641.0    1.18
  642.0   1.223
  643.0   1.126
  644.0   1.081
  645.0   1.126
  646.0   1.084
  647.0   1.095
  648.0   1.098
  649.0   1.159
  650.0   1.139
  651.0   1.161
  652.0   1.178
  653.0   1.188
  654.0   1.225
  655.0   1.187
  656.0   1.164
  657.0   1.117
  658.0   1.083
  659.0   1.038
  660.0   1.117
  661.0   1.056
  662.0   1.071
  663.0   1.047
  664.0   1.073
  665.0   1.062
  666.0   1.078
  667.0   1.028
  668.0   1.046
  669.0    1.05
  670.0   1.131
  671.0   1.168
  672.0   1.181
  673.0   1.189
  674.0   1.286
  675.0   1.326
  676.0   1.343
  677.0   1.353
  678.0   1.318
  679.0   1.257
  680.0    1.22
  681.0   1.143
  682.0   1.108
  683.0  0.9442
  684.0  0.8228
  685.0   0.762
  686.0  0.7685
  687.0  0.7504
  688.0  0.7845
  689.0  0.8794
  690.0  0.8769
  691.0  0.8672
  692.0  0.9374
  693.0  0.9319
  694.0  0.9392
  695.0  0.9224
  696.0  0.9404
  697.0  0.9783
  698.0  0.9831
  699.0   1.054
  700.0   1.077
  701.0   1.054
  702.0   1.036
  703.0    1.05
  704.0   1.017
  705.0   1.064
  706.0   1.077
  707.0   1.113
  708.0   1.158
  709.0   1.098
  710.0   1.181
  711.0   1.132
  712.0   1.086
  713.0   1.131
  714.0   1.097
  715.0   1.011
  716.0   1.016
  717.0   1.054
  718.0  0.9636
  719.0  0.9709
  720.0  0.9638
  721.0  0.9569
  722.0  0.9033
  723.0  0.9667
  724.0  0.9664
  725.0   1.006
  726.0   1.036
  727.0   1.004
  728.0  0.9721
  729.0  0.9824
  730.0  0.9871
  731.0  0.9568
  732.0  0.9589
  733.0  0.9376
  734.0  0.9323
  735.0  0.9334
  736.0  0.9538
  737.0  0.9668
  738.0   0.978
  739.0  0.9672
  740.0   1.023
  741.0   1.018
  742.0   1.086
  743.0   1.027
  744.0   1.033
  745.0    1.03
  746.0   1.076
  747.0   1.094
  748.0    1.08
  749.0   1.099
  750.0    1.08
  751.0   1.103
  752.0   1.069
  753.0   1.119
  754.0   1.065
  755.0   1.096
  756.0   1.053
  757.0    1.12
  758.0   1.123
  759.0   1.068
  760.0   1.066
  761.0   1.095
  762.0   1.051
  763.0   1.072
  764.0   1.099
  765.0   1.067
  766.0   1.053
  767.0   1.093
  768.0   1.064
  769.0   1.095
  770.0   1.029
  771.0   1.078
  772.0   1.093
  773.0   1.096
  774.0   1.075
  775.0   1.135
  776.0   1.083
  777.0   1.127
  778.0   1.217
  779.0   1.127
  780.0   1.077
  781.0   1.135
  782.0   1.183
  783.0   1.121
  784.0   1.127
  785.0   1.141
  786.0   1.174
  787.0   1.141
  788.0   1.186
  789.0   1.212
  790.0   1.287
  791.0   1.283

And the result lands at 1.04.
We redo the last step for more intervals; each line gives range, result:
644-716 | 1.07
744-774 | 1.08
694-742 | 1.01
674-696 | 1.02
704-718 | 1.09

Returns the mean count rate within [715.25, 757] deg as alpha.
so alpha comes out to 1.01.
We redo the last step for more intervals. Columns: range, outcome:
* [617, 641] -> 1.15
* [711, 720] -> 1.04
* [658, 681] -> 1.15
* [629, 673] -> 1.12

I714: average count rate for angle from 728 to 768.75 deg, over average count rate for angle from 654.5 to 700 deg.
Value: 0.99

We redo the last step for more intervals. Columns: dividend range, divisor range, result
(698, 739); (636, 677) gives 0.90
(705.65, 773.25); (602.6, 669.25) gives 0.91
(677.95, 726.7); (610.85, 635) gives 0.85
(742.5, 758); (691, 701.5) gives 1.10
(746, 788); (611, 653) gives 0.95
